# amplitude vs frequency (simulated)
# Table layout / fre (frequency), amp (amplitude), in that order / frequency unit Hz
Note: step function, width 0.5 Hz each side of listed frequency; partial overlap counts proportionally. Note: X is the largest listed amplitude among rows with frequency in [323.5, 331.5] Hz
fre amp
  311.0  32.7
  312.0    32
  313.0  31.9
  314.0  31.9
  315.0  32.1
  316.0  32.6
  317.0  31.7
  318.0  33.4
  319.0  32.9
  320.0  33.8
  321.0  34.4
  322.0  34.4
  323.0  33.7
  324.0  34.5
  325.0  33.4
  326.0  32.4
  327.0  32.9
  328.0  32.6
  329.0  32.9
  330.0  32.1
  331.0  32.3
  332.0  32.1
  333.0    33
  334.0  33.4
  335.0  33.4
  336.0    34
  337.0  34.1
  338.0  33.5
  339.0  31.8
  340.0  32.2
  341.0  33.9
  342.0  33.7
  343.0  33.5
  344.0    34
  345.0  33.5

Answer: 34.5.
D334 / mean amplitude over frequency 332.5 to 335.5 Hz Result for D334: 33.3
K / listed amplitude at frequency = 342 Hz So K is 33.7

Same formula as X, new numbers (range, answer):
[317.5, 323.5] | 34.4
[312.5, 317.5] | 32.6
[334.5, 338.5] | 34.1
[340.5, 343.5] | 33.9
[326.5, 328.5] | 32.9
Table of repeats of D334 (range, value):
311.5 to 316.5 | 32.1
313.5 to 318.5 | 32.3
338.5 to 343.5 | 33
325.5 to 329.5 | 32.7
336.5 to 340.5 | 32.9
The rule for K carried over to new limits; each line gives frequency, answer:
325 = 33.4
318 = 33.4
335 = 33.4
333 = 33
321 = 34.4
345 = 33.5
